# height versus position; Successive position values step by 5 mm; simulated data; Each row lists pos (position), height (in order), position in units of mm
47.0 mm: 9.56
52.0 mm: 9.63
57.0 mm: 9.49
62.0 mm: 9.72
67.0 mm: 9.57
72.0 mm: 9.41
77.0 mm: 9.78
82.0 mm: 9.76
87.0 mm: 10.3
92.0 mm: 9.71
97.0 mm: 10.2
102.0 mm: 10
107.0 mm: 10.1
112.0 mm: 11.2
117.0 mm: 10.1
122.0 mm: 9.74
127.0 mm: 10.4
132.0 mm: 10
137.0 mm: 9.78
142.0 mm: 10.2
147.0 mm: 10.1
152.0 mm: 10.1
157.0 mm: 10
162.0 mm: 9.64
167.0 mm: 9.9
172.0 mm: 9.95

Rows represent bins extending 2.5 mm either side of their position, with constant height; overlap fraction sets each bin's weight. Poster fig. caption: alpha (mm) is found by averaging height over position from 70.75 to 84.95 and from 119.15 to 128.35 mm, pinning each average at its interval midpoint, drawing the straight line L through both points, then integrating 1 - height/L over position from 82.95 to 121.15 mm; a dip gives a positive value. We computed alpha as -1.2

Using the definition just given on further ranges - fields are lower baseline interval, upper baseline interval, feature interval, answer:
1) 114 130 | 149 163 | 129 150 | 0.0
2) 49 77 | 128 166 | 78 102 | -0.7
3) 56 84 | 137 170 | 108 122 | -0.9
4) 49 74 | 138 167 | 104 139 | -1.2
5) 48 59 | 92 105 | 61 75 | 0.2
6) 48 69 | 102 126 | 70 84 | 0.2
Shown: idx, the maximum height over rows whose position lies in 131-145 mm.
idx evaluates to 10.2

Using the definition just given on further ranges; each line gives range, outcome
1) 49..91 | 10.3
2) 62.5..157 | 11.2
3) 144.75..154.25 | 10.1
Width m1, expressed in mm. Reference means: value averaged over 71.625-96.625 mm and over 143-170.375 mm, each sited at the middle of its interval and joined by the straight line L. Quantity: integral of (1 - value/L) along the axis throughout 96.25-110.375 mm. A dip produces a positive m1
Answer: -0.4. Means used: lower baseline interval 9.86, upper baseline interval 9.96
